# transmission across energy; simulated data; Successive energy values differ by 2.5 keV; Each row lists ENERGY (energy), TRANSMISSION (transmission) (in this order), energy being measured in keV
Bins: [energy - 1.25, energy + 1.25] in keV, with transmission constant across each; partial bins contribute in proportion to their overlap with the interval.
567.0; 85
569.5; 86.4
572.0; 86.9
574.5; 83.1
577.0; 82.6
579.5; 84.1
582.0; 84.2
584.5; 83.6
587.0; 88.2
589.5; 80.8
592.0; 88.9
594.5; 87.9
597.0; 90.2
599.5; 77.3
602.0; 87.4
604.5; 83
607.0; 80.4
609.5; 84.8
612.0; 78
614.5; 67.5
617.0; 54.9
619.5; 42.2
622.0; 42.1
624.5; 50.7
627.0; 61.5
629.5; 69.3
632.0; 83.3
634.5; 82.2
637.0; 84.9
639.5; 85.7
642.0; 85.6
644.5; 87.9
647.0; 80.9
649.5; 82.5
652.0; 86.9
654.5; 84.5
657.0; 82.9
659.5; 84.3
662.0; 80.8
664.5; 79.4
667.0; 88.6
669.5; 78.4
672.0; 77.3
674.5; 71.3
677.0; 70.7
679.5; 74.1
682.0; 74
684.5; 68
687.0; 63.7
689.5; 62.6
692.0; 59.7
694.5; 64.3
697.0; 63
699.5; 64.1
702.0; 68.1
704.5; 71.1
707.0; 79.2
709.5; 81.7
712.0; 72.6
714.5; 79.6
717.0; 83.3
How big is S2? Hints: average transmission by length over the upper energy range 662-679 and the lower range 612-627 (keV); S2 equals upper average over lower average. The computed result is 1.4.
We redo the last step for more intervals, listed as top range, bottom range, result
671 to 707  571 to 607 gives 0.81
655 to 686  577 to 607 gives 0.91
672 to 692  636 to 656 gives 0.81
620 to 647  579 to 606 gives 0.86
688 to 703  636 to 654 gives 0.75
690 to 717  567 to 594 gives 0.83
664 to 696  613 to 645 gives 1.04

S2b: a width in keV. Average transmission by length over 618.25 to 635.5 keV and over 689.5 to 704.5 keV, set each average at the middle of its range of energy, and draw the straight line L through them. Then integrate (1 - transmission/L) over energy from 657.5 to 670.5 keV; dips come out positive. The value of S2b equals -4.03 keV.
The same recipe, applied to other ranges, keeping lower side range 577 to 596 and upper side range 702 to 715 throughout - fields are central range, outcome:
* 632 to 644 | -0.50 keV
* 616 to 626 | 4.23 keV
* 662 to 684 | 0.54 keV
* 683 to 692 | 1.53 keV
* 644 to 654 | -0.48 keV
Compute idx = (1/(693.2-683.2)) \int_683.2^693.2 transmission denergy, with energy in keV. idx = 63.6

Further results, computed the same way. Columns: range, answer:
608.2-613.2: 81.4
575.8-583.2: 83.6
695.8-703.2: 65.1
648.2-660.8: 84.2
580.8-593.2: 85.1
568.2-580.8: 84.6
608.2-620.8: 65.4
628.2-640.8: 81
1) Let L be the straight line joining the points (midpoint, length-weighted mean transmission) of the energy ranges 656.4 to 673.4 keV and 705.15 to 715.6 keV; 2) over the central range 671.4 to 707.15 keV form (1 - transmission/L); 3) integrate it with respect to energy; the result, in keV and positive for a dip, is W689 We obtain 5.1 keV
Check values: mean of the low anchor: 81.5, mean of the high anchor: 77.8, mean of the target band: 68.3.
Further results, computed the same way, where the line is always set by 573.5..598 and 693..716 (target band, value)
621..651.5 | 1.5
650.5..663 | -1.1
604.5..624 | 4.1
